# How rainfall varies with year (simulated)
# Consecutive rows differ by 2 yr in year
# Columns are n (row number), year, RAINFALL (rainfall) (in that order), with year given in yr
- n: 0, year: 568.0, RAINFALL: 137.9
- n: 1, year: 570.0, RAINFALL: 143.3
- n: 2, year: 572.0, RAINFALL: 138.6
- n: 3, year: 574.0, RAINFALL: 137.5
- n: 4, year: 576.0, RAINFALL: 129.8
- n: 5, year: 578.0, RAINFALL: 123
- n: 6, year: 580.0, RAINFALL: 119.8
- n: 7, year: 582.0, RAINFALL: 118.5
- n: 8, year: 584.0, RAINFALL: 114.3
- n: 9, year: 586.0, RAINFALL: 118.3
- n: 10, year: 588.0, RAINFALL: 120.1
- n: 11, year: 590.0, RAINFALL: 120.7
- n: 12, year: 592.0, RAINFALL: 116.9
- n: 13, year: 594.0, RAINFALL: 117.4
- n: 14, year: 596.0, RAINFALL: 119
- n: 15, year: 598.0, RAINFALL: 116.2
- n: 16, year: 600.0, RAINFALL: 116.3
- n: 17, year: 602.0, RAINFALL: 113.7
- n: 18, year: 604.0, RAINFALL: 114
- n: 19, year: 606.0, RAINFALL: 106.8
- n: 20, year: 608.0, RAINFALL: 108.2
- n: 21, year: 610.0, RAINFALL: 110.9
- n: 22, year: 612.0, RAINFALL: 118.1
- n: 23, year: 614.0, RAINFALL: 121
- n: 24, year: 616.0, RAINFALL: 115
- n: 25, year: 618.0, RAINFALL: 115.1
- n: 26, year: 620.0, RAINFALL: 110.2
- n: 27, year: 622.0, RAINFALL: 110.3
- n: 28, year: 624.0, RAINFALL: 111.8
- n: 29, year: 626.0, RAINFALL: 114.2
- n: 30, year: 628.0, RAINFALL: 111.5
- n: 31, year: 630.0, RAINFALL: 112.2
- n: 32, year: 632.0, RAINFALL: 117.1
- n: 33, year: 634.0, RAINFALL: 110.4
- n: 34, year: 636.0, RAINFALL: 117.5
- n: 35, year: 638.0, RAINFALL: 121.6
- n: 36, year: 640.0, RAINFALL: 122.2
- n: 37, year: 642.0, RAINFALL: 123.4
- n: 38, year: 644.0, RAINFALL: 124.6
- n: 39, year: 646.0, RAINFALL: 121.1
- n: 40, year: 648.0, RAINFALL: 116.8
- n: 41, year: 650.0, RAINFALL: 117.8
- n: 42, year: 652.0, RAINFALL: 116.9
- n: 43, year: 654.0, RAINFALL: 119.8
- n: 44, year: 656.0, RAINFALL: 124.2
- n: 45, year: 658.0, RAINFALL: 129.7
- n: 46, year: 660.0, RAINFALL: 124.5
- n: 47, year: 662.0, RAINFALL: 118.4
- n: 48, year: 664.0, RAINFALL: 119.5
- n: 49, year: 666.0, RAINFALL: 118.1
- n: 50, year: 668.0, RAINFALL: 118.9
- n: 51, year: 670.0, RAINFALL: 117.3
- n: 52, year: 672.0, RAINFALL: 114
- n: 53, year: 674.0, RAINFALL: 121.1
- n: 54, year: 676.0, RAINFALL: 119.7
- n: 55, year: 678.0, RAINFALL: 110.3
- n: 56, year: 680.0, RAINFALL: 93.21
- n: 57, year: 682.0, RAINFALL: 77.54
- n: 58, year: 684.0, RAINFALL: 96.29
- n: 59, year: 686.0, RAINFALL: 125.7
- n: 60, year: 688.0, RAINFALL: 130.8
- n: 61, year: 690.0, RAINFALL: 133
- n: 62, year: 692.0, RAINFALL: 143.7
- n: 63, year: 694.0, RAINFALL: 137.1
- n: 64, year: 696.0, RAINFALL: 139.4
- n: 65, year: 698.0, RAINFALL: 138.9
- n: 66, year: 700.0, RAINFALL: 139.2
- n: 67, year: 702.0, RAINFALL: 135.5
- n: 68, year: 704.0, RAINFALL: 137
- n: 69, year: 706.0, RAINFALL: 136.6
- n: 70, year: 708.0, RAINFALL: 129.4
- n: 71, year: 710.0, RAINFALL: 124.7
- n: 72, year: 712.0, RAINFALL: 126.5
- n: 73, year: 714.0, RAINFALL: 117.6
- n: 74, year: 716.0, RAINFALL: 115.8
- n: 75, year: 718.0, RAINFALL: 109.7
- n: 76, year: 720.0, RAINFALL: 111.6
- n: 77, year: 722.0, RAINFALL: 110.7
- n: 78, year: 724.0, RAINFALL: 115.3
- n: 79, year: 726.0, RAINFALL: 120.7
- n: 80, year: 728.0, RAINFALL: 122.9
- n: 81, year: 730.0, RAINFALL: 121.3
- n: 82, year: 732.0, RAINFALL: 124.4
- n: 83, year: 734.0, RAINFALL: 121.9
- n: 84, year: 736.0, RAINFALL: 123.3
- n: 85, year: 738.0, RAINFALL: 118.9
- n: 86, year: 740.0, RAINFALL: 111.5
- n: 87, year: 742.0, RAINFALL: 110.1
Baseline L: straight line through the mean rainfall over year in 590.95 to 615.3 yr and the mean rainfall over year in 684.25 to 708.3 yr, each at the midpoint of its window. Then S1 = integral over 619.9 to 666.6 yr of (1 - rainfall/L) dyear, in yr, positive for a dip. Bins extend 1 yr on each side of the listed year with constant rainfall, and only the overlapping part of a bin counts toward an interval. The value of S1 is 1.94 yr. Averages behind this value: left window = 115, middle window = 118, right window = 134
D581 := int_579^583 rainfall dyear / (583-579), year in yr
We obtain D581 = 119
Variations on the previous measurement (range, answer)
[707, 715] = 125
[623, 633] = 113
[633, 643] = 119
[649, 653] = 117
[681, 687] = 99.8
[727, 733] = 123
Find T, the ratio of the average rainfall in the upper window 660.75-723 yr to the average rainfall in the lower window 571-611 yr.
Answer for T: 1.02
